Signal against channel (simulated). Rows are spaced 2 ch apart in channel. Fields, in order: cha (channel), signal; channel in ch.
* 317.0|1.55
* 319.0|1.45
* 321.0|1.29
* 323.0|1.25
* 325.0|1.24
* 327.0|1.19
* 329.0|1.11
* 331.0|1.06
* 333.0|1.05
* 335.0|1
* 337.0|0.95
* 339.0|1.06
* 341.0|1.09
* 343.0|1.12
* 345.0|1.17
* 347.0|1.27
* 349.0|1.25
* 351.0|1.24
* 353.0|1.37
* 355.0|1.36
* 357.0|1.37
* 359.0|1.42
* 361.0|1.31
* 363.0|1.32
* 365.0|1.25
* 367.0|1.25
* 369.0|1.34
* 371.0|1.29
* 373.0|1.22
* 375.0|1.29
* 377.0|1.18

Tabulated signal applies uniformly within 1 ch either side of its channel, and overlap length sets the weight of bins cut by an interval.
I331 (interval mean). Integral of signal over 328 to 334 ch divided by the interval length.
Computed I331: 1.07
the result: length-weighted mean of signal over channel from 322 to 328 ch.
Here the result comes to 1.23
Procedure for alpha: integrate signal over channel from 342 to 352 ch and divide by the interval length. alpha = 1.21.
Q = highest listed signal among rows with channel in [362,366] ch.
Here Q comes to 1.32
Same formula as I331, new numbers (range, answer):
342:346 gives 1.15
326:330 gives 1.15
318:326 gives 1.31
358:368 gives 1.31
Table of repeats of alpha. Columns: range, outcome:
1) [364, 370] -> 1.28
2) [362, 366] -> 1.29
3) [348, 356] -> 1.31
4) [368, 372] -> 1.31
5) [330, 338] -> 1.02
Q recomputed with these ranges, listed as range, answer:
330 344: 1.12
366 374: 1.34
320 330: 1.29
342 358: 1.37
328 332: 1.11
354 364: 1.42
